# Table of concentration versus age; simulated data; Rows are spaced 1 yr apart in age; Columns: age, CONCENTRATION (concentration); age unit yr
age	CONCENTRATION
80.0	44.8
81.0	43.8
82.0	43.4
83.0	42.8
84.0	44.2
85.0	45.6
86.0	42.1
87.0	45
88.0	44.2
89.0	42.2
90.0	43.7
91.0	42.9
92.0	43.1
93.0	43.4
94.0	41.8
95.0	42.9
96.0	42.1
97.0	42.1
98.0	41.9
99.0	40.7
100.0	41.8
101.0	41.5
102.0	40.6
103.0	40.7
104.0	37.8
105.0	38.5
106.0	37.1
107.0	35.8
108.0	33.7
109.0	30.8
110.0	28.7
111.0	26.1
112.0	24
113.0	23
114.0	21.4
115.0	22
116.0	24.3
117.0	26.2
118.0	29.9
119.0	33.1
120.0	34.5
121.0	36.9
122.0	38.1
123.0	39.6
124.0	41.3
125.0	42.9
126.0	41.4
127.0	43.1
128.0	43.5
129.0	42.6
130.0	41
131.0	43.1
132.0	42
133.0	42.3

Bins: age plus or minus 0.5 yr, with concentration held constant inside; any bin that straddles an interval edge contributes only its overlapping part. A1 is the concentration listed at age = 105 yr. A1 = 38.5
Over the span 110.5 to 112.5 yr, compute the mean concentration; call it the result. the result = 25.1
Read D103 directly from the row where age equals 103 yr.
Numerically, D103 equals 40.7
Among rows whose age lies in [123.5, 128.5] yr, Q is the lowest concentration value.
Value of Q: 41.3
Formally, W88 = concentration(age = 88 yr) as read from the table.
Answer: 44.2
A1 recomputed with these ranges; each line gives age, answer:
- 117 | 26.2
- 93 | 43.4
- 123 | 39.6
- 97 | 42.1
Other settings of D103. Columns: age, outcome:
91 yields 42.9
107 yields 35.8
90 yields 43.7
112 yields 24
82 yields 43.4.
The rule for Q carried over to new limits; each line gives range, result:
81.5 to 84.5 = 42.8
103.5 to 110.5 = 28.7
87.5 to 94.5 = 41.8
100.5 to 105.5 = 37.8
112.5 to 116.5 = 21.4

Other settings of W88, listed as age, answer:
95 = 42.9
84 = 44.2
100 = 41.8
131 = 43.1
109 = 30.8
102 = 40.6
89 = 42.2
